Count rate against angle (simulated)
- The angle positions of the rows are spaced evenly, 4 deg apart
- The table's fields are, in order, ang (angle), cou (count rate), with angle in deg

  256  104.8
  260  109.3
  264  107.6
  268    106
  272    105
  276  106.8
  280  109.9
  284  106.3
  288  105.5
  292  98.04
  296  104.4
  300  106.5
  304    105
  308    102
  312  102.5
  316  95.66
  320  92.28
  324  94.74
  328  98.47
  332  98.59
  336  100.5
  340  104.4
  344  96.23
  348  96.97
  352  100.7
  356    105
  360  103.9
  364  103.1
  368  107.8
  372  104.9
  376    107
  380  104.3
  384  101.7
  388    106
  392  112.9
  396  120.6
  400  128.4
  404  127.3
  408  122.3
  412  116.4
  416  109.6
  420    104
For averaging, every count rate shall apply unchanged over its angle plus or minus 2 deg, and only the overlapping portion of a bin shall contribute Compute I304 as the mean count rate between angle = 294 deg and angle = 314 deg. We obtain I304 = 104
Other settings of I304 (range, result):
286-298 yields 103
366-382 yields 106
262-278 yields 106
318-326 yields 93.5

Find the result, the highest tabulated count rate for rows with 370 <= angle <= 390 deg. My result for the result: 107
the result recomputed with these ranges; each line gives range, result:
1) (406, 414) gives 122.3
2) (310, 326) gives 102.5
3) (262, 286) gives 109.9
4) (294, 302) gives 106.5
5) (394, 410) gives 128.4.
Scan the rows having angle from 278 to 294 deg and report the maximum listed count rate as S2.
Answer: 109.9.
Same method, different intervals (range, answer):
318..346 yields 104.4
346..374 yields 107.8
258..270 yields 109.3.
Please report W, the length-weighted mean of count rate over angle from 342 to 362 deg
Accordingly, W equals 101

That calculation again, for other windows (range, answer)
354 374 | 105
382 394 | 107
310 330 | 96.7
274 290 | 107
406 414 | 119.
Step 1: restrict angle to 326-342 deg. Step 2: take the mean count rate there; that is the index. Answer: 100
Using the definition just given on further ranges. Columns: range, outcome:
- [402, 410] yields 125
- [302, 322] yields 99.5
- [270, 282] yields 107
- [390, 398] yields 117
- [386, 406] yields 119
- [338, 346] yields 100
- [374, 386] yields 104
